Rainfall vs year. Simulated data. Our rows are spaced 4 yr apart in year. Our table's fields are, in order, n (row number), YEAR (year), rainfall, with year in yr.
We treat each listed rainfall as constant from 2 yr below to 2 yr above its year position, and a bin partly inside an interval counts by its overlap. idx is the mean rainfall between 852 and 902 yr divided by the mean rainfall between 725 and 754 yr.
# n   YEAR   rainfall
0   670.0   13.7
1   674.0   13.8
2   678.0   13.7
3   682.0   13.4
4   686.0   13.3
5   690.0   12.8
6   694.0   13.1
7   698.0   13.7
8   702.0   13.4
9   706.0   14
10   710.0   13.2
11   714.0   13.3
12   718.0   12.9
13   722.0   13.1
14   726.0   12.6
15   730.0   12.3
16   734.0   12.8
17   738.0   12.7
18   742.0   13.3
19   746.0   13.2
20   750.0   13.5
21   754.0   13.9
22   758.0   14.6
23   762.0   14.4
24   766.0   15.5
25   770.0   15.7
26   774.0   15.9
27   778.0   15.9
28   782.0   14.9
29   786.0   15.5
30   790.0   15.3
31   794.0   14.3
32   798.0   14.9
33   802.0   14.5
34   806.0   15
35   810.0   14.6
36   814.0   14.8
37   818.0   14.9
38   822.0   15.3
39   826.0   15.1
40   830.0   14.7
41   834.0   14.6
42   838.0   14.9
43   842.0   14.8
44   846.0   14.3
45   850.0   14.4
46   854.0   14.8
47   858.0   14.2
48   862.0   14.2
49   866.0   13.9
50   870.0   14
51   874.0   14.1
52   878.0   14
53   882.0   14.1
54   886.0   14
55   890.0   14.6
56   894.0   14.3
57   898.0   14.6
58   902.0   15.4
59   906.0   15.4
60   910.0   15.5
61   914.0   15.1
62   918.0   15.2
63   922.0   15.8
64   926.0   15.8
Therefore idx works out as 1.10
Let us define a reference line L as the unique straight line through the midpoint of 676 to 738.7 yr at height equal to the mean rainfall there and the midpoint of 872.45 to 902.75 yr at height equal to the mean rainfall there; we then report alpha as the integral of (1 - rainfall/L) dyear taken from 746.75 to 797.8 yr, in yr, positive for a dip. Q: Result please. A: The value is -5.0 yr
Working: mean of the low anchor 13.2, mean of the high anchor 14.4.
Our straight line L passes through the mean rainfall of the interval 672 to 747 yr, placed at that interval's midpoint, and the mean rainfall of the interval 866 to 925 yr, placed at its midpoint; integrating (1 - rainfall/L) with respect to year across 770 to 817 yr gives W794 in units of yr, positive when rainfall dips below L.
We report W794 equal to -4.1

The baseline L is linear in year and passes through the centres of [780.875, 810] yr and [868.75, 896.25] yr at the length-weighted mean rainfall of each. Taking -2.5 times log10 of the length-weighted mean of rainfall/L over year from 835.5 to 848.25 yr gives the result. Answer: -0.01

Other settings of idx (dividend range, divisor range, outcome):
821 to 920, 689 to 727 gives 1.10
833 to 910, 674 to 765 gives 1.08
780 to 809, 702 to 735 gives 1.14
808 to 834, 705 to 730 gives 1.14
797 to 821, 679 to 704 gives 1.11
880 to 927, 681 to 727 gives 1.13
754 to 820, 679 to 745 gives 1.14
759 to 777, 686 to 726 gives 1.16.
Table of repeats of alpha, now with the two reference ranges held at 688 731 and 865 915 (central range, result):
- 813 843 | -1.78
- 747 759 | -0.36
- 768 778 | -1.60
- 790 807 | -1.10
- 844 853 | -0.11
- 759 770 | -1.20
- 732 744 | 0.39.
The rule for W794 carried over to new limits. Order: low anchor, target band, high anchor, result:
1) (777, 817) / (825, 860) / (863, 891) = -0.4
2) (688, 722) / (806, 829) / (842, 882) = -1.6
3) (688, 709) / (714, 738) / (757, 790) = 2.2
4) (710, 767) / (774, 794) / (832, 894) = -2.3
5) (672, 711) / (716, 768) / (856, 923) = 1.1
